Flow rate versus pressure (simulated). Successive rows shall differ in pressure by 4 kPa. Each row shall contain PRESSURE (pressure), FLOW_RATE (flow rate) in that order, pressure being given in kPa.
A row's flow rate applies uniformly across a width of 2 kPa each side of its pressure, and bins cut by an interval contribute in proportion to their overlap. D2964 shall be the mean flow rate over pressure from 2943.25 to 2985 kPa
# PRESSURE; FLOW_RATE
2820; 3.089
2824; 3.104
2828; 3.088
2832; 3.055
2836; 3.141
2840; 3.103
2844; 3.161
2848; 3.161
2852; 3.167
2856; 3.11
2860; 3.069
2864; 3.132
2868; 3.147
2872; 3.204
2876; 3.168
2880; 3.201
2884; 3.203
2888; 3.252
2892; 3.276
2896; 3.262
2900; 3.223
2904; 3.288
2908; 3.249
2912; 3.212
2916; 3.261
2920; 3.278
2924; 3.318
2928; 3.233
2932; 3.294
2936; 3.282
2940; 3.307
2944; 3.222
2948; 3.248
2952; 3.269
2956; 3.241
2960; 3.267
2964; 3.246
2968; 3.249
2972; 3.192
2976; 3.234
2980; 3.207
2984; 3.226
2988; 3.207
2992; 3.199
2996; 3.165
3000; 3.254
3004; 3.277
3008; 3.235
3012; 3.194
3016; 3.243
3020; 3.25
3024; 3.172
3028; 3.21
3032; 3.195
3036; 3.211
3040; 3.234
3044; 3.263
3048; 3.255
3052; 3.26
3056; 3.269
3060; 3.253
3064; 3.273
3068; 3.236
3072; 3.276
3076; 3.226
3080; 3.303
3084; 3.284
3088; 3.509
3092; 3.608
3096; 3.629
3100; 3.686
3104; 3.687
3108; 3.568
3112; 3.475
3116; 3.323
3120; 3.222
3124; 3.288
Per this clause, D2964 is 3.24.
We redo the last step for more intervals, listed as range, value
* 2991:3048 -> 3.22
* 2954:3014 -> 3.23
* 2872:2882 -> 3.19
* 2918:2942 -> 3.29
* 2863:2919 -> 3.22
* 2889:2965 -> 3.26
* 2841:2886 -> 3.16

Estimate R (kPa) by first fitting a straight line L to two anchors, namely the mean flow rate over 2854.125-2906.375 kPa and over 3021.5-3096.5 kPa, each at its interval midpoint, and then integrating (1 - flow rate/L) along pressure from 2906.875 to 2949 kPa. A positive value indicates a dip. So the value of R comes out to -0.6 kPa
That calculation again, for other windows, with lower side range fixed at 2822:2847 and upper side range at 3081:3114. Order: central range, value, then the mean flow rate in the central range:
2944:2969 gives 0.47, 3.25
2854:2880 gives 0.18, 3.14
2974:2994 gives 0.86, 3.21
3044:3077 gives 2.17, 3.26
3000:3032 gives 1.75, 3.23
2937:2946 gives 0.06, 3.27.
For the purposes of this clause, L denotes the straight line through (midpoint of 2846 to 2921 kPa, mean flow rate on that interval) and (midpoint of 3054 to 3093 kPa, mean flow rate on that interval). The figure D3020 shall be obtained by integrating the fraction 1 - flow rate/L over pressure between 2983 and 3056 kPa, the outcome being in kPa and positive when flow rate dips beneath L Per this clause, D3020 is 1.28 kPa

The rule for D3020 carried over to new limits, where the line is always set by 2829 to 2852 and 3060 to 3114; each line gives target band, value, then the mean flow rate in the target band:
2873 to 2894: -0.3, 3.22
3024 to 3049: 1.1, 3.22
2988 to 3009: 0.6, 3.22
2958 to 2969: 0.1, 3.25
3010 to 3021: 0.4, 3.23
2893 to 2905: -0.2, 3.26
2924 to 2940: -0.2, 3.28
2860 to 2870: 0.1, 3.13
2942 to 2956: 0.1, 3.25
